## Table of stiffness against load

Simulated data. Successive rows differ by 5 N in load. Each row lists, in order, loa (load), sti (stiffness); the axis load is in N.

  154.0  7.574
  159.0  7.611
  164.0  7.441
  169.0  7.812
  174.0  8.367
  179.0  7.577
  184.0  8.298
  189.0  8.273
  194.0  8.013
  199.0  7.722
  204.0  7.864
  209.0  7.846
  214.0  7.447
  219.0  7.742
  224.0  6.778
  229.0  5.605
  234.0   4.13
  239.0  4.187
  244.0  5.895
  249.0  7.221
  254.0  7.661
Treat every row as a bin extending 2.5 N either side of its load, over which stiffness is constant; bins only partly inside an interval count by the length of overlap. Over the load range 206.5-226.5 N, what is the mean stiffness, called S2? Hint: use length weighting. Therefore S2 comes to 7.45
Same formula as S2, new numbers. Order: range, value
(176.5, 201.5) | 7.98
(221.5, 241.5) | 5.17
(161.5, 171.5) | 7.63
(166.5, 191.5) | 8.07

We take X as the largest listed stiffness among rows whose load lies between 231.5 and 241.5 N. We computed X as 4.187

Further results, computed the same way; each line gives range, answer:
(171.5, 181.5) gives 8.367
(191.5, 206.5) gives 8.013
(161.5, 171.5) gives 7.812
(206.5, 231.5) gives 7.846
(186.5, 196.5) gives 8.273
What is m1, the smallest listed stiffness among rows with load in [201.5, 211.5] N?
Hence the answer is 7.846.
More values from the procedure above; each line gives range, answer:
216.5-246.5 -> 4.13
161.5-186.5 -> 7.441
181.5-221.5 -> 7.447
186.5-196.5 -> 8.013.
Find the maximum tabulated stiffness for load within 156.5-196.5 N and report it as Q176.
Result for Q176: 8.367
